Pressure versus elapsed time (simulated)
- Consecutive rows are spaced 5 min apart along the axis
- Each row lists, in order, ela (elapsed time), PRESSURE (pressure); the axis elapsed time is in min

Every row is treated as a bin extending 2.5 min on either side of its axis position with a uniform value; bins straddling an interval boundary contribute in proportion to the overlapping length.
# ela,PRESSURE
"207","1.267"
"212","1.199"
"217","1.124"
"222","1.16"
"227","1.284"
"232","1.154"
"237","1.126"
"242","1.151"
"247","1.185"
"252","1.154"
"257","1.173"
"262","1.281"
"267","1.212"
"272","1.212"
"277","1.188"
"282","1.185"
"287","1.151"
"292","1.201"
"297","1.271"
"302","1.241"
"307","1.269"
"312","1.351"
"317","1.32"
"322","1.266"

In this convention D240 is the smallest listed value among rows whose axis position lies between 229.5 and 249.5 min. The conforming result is 1.126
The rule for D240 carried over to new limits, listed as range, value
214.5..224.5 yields 1.124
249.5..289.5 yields 1.151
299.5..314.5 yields 1.241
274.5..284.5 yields 1.185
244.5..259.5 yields 1.154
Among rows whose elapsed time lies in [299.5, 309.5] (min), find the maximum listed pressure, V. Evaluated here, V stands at 1.269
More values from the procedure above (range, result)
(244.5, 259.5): 1.185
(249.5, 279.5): 1.281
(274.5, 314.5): 1.351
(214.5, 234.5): 1.284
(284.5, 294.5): 1.201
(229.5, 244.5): 1.154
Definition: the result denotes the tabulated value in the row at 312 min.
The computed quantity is 1.351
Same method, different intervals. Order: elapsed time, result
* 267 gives 1.212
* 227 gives 1.284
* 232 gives 1.154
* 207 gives 1.267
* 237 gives 1.126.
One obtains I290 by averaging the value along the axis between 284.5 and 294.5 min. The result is 1.18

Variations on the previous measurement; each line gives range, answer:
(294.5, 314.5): 1.28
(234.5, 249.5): 1.15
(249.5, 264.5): 1.2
